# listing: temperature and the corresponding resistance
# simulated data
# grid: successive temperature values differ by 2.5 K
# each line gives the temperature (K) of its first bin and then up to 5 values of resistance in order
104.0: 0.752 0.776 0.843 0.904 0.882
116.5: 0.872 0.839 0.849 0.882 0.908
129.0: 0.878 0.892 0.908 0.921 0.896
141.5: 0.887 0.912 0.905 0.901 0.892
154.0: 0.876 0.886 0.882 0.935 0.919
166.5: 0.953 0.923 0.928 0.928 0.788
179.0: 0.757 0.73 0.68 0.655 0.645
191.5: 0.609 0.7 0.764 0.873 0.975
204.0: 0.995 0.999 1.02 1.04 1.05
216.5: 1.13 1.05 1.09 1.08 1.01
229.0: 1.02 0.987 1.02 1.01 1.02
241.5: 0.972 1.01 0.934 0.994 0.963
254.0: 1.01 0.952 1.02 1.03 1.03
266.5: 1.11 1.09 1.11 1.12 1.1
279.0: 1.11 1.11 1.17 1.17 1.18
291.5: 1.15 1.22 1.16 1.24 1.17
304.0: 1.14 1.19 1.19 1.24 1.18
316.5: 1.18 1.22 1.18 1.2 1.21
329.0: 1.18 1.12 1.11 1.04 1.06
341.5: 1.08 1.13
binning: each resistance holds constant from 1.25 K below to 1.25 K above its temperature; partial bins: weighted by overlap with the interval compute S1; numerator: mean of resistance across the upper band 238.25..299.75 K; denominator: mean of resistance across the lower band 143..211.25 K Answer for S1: 1.26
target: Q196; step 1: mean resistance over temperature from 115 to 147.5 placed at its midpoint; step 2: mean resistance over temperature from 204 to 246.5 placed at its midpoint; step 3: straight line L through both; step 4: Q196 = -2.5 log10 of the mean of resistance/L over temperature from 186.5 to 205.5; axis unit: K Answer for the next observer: 0.24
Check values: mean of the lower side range 0.888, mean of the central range 0.788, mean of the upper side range 1.03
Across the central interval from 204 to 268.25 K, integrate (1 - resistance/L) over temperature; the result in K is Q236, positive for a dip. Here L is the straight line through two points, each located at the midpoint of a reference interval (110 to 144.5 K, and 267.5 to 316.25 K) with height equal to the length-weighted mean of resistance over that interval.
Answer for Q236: 2.7 K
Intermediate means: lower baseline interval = 0.887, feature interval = 1.02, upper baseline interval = 1.16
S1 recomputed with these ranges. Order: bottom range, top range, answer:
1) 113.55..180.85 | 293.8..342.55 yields 1.31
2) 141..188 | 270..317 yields 1.36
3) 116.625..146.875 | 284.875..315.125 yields 1.33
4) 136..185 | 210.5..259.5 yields 1.16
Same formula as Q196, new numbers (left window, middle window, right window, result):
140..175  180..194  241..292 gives 0.38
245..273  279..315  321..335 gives -0.07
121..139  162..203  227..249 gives 0.17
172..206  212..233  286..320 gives -0.17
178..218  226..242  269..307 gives -0.04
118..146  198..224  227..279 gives -0.05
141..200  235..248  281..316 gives 0.04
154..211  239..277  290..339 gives 0.01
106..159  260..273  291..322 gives 0.05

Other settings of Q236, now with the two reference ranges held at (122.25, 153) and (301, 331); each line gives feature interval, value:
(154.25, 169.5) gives 0.39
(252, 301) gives 0.74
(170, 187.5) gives 3.25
